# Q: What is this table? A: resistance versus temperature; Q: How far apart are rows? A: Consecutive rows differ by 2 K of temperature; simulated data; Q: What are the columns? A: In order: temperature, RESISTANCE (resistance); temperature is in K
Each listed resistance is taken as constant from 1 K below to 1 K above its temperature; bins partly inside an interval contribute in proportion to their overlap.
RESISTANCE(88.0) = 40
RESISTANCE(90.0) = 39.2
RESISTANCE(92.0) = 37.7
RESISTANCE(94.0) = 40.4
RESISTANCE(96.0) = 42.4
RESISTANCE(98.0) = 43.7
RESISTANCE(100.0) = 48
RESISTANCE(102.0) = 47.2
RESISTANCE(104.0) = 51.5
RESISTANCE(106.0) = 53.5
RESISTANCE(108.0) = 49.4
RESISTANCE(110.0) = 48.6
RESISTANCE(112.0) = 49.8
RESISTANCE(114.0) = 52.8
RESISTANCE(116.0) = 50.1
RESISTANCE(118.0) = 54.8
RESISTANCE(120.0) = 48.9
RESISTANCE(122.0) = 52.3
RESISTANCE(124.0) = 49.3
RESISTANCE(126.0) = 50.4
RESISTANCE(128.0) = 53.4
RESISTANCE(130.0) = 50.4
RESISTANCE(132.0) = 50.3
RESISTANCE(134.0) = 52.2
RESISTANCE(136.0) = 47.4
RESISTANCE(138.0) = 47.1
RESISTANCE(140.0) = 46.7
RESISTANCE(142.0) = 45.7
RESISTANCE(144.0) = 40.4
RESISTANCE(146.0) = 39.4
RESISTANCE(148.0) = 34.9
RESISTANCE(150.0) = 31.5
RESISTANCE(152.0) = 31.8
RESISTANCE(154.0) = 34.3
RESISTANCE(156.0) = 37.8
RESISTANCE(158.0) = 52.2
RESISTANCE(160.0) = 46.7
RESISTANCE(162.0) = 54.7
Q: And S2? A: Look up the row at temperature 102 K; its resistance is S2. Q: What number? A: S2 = 47.2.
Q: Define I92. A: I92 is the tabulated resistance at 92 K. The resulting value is 37.7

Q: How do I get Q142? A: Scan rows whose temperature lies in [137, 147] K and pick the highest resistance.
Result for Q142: 47.1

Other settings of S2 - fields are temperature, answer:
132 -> 50.3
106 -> 53.5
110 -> 48.6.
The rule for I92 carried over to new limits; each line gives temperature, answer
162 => 54.7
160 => 46.7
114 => 52.8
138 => 47.1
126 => 50.4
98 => 43.7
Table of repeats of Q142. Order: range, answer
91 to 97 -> 42.4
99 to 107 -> 53.5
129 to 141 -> 52.2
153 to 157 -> 37.8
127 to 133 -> 53.4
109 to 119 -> 54.8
